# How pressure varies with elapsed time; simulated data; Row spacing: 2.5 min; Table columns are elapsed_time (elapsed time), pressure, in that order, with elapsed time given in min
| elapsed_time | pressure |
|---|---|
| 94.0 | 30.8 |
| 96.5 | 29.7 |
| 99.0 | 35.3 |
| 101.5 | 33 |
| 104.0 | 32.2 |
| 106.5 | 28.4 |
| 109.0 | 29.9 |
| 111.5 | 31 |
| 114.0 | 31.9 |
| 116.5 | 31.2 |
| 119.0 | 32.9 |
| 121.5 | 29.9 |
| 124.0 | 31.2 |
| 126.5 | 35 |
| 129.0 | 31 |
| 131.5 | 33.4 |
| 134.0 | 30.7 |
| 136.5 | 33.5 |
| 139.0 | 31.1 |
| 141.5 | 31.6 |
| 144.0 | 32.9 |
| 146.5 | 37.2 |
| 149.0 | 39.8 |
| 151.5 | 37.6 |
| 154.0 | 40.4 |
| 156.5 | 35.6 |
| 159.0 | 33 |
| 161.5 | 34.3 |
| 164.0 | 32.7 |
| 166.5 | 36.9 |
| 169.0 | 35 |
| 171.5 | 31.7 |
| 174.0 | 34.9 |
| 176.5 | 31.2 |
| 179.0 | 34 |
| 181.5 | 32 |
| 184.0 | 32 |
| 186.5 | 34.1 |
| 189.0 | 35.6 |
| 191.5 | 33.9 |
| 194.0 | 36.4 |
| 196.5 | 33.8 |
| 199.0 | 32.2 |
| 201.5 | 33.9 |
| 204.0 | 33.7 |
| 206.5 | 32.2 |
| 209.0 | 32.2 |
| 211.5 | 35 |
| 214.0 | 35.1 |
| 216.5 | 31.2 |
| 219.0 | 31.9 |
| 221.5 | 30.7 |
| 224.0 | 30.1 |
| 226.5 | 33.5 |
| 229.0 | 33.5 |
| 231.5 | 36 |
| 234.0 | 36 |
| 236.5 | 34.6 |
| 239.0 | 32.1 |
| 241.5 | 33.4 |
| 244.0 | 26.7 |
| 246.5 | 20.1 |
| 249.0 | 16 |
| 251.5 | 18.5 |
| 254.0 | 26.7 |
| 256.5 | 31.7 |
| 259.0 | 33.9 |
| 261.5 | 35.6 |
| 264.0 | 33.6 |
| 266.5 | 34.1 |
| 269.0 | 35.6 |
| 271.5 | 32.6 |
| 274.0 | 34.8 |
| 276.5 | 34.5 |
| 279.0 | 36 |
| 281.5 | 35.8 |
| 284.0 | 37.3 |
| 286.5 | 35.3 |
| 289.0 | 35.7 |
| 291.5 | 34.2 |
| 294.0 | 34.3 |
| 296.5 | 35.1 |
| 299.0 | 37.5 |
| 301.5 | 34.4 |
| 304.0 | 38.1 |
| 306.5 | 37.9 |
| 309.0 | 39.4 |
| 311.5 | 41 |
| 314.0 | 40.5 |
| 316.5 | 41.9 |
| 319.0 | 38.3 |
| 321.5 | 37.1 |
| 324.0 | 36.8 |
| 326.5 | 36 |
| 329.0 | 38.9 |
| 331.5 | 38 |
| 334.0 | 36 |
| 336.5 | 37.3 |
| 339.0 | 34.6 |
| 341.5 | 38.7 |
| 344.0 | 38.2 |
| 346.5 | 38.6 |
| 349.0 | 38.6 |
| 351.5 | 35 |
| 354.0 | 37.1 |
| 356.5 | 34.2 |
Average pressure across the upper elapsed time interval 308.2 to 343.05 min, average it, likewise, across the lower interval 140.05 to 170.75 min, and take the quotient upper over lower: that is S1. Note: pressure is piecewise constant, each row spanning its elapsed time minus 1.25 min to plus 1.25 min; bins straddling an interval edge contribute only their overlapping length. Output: 1.08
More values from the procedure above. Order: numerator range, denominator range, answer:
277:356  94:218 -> 1.12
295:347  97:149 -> 1.17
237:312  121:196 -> 0.97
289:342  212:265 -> 1.22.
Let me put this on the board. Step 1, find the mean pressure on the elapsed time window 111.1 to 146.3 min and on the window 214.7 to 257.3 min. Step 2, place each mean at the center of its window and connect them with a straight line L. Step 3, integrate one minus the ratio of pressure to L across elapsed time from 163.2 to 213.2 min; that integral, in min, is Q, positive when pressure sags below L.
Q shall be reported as -4.8 min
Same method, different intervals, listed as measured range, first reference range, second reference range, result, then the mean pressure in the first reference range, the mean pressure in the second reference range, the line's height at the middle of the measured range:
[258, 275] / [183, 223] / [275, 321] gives 0.7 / 33.4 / 37.1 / 35.8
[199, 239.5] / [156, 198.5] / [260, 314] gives 1.7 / 33.9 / 35.9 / 34.7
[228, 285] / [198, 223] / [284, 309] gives 4.8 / 32.8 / 36.1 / 34.6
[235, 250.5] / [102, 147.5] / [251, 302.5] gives 2.9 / 31.9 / 33.9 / 33.5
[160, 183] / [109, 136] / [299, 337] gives -0.2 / 31.8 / 38.1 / 33.4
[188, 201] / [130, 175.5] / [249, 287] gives -0.2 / 34.5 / 32.5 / 33.8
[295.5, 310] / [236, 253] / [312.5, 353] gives -1.5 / 25.5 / 37.8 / 33.6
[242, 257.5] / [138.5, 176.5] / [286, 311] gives 5.3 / 34.9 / 36.4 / 35.9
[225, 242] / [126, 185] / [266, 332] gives 0.7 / 34.1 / 36.7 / 35.5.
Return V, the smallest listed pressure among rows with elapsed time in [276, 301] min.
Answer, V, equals 34.2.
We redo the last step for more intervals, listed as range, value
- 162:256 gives 16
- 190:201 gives 32.2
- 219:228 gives 30.1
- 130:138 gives 30.7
